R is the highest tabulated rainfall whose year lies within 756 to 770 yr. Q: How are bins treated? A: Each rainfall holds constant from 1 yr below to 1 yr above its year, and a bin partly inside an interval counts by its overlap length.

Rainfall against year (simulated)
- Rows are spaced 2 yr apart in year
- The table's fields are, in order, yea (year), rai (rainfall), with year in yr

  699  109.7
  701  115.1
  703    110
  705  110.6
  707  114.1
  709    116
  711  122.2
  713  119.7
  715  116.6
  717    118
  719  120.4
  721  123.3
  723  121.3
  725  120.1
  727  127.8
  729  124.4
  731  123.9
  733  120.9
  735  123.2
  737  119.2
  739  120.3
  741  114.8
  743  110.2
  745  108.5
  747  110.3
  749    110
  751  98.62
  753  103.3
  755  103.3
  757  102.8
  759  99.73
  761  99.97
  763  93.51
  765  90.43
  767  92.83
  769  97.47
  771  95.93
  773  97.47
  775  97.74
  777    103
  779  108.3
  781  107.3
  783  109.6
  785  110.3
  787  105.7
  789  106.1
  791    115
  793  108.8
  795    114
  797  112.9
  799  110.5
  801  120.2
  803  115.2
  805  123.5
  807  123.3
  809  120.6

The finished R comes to 102.8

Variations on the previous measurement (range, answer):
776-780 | 108.3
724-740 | 127.8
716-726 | 123.3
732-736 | 123.2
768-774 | 97.47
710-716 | 122.2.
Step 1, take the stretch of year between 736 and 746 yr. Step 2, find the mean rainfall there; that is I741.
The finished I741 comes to 115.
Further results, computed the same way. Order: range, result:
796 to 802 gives 115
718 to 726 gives 121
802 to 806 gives 119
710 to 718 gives 119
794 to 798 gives 113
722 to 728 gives 123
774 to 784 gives 105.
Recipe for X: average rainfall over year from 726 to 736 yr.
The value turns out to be 124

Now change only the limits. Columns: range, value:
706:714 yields 118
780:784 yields 108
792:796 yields 111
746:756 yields 105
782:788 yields 109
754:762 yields 101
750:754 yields 101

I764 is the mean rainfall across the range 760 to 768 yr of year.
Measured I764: 94.2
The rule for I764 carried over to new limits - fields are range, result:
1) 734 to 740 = 121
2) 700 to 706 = 112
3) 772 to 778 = 99.4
